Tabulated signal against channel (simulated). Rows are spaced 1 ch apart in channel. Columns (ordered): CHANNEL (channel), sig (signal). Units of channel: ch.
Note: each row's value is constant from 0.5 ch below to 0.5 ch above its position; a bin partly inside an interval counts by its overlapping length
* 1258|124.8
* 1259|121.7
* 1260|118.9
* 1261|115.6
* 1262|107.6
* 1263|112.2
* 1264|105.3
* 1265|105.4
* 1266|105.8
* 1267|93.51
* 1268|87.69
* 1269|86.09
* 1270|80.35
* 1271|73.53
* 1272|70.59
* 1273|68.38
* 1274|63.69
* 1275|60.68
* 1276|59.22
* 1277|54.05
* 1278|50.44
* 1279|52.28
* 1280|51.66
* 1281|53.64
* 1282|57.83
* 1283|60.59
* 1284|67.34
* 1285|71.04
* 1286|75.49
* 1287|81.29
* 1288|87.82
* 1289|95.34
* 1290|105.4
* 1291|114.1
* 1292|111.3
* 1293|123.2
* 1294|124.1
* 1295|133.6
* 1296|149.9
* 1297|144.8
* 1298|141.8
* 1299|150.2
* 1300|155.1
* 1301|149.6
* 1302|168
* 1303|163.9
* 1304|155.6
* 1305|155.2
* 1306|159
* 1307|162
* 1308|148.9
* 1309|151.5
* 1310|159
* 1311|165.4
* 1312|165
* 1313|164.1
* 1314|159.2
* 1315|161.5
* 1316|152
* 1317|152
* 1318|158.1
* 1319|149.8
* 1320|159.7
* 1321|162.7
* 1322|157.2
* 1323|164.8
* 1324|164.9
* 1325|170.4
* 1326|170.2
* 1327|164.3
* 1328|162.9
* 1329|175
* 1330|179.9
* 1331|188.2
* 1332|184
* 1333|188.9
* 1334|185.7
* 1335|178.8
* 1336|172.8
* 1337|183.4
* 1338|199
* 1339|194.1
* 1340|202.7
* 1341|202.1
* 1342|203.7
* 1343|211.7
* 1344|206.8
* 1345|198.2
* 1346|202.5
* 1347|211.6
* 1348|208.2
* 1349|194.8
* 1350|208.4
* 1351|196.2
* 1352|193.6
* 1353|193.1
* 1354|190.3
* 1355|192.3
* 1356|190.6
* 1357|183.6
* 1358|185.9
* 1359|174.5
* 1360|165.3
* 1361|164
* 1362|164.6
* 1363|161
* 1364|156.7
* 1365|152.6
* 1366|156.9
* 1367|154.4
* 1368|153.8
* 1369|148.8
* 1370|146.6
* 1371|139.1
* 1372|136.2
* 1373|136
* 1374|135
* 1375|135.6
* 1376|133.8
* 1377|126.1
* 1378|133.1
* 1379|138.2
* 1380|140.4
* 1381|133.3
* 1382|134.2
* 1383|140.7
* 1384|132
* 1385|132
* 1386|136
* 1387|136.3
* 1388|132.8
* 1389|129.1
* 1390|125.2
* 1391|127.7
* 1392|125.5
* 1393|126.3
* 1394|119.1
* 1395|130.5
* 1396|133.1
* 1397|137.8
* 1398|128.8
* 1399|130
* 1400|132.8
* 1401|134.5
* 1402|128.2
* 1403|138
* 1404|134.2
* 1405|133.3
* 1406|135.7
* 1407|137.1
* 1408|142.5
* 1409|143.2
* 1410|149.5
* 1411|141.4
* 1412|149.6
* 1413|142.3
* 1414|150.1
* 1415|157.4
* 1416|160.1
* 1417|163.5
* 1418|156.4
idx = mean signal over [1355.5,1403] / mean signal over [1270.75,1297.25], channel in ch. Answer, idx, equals 1.71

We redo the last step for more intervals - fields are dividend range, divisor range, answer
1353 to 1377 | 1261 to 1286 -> 2.10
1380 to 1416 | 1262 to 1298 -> 1.55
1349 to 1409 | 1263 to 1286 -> 2.03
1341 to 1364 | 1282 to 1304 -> 1.62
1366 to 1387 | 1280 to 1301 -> 1.32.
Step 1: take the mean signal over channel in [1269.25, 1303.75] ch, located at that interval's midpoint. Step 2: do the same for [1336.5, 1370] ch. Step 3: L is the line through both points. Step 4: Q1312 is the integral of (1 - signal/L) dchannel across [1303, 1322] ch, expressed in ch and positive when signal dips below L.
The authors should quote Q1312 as -4.0 ch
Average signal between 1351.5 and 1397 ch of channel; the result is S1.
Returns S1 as 148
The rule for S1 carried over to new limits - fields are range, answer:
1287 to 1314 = 142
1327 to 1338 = 180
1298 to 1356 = 176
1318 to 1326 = 162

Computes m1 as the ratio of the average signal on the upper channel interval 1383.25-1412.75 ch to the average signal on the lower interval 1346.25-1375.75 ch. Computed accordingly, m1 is 0.79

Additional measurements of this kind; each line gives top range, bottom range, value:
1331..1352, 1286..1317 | 1.39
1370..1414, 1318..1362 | 0.73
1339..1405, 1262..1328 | 1.30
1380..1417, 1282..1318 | 1.03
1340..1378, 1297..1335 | 1.06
